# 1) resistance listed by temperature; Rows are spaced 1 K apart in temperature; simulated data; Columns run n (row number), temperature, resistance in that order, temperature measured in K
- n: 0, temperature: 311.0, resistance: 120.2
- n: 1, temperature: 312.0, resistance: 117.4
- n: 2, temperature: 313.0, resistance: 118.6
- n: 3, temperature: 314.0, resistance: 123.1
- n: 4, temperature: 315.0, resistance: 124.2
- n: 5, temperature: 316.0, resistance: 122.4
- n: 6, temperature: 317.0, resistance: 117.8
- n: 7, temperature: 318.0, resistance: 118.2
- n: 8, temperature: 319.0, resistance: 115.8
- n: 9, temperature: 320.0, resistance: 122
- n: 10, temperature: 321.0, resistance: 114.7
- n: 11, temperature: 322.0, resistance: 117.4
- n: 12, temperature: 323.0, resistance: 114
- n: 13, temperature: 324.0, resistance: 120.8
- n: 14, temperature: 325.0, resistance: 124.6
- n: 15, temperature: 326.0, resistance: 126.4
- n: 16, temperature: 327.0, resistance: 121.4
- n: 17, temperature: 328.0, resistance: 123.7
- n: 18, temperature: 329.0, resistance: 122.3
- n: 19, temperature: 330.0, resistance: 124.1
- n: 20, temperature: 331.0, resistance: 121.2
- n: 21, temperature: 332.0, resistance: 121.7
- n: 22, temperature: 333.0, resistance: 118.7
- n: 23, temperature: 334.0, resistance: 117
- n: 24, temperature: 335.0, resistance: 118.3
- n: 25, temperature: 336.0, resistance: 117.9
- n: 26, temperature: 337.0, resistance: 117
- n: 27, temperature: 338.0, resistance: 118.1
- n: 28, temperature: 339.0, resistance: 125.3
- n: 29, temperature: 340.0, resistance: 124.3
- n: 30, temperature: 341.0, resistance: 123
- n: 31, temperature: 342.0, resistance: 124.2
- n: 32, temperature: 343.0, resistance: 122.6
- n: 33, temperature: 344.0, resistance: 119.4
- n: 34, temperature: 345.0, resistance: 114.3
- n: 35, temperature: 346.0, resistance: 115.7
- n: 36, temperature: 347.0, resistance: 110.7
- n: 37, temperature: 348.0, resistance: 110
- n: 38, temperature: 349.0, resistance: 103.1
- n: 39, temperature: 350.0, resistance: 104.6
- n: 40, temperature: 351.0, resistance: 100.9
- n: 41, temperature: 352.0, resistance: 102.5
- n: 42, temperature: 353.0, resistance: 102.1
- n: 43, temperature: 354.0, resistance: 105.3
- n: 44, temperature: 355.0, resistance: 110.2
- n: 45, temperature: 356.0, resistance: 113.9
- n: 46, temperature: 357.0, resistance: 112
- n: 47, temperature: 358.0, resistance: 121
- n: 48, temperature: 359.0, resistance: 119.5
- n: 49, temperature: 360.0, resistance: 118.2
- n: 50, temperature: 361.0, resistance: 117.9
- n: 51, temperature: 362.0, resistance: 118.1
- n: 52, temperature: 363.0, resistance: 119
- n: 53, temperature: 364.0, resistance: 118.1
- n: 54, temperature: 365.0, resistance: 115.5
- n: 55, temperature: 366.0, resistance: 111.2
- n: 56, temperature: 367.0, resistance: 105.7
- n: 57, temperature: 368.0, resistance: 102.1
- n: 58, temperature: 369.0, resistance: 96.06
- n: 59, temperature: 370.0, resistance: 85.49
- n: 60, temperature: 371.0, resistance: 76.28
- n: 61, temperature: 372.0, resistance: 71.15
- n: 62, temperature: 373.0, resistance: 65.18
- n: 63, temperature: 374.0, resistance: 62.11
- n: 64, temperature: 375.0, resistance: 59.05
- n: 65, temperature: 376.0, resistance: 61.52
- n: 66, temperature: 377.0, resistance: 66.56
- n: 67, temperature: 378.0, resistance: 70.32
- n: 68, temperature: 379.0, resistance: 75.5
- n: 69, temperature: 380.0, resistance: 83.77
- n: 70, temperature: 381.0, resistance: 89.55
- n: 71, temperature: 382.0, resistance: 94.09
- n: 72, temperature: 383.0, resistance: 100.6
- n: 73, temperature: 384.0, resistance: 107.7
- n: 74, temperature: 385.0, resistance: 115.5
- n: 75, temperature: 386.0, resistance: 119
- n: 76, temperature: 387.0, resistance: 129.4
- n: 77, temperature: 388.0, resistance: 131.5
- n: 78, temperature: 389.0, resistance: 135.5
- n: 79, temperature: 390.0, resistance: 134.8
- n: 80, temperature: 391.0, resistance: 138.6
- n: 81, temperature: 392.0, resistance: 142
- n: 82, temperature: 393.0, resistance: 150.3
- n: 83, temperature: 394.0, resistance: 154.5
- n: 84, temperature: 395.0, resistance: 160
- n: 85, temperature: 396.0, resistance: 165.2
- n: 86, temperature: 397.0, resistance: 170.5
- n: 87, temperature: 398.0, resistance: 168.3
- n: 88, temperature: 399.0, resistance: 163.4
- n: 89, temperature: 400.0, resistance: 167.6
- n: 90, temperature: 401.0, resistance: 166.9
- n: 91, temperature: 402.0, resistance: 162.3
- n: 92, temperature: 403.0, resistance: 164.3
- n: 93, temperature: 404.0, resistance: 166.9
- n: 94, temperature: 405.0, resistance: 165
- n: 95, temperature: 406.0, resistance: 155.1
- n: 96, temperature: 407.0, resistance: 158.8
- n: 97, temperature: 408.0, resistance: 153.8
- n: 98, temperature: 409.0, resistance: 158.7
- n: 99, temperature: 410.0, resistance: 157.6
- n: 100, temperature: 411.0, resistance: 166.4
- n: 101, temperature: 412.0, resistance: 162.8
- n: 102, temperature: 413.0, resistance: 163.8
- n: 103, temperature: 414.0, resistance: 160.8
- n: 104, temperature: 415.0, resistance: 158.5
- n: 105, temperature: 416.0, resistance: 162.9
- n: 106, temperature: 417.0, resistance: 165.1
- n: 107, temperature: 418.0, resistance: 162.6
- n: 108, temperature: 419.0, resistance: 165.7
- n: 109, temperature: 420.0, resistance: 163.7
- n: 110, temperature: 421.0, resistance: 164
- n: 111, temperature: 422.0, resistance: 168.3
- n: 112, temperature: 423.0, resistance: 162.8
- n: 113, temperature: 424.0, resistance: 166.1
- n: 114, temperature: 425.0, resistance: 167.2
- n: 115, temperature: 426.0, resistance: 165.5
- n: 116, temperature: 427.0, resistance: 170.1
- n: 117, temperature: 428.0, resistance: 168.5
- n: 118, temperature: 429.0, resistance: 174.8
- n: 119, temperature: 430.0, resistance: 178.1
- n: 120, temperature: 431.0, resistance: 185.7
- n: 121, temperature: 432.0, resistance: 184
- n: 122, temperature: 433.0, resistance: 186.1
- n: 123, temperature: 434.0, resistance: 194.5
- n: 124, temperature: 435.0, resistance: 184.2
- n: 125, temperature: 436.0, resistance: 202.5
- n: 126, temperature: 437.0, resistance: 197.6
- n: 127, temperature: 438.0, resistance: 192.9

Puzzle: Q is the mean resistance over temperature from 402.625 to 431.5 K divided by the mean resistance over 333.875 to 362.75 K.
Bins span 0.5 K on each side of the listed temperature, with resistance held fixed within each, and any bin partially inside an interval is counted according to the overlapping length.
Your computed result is 1.44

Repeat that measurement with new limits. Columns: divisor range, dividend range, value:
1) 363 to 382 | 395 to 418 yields 1.91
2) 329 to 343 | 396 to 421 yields 1.35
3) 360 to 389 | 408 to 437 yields 1.77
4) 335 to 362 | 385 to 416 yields 1.35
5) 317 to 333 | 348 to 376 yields 0.84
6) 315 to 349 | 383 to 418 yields 1.28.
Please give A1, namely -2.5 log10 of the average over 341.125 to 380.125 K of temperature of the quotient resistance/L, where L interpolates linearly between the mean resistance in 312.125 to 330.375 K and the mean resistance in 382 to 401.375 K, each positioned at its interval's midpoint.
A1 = 0.29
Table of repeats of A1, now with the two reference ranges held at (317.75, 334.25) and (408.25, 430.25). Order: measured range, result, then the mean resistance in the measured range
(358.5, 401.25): 0.27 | 114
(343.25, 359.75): 0.20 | 111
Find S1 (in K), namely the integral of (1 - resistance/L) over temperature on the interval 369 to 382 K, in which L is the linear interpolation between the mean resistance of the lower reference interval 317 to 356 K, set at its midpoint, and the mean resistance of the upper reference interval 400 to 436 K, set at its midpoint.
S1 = 6.2 K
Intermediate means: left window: 117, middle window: 74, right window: 168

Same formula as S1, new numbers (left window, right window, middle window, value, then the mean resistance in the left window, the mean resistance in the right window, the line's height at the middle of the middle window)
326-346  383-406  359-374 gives 3.78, 121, 148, 135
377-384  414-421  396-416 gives -3.63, 85.9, 163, 139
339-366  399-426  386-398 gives 0.02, 114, 163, 146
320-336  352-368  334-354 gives 0.44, 120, 113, 117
